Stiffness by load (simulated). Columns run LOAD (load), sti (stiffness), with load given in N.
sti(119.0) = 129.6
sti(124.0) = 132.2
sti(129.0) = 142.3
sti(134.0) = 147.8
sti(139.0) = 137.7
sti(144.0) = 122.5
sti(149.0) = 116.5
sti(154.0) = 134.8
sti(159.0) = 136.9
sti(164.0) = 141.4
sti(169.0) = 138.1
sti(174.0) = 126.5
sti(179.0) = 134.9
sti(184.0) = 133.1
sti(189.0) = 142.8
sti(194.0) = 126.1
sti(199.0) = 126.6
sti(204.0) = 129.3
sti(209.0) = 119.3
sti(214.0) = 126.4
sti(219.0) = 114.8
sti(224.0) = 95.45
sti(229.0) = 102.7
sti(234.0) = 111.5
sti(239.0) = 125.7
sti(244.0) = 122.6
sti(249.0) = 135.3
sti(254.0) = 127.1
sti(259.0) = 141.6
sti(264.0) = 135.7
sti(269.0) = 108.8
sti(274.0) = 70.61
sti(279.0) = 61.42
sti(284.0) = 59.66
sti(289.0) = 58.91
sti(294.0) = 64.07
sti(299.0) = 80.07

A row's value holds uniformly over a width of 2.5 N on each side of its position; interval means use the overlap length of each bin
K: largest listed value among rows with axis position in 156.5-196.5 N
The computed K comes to 142.8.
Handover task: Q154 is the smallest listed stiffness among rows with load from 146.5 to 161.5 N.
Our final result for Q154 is 116.5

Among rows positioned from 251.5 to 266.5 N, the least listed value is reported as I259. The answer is 127.1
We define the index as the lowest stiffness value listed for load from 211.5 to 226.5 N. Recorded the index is 95.45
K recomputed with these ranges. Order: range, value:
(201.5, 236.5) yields 129.3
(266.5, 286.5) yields 108.8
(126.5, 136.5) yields 147.8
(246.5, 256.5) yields 135.3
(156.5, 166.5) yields 141.4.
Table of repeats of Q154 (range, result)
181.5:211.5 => 119.3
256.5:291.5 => 58.91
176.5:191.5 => 133.1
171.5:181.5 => 126.5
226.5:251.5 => 102.7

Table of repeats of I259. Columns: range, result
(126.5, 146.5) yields 122.5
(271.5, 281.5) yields 61.42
